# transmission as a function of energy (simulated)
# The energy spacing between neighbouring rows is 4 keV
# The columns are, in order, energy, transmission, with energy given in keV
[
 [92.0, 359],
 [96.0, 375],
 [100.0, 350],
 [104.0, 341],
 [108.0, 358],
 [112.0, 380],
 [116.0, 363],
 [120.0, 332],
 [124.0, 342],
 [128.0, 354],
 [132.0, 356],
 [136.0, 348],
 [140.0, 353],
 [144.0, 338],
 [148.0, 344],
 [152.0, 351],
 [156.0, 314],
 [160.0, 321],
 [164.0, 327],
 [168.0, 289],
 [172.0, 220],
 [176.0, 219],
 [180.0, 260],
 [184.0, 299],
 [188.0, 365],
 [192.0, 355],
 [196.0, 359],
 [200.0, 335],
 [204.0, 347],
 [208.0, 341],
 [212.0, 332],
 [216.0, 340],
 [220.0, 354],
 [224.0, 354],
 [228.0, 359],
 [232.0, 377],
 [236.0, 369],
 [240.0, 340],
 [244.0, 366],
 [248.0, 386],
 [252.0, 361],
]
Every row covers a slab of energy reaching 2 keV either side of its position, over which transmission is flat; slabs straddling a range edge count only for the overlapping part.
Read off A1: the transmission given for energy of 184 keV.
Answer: 299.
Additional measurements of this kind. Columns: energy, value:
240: 340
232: 377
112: 380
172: 220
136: 348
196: 359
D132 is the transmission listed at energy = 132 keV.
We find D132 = 356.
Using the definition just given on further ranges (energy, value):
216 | 340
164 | 327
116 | 363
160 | 321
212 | 332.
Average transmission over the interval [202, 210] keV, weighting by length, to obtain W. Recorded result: 344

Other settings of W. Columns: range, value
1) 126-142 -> 353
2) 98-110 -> 350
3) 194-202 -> 347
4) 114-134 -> 349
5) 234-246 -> 358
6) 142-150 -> 341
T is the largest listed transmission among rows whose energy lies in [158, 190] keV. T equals 365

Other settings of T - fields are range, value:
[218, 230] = 359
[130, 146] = 356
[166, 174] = 289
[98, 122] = 380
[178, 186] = 299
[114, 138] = 363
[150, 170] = 351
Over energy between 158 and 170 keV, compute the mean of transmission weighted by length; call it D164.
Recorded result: 312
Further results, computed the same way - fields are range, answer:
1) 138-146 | 346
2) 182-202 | 343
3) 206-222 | 342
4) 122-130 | 348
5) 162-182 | 263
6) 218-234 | 361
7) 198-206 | 341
